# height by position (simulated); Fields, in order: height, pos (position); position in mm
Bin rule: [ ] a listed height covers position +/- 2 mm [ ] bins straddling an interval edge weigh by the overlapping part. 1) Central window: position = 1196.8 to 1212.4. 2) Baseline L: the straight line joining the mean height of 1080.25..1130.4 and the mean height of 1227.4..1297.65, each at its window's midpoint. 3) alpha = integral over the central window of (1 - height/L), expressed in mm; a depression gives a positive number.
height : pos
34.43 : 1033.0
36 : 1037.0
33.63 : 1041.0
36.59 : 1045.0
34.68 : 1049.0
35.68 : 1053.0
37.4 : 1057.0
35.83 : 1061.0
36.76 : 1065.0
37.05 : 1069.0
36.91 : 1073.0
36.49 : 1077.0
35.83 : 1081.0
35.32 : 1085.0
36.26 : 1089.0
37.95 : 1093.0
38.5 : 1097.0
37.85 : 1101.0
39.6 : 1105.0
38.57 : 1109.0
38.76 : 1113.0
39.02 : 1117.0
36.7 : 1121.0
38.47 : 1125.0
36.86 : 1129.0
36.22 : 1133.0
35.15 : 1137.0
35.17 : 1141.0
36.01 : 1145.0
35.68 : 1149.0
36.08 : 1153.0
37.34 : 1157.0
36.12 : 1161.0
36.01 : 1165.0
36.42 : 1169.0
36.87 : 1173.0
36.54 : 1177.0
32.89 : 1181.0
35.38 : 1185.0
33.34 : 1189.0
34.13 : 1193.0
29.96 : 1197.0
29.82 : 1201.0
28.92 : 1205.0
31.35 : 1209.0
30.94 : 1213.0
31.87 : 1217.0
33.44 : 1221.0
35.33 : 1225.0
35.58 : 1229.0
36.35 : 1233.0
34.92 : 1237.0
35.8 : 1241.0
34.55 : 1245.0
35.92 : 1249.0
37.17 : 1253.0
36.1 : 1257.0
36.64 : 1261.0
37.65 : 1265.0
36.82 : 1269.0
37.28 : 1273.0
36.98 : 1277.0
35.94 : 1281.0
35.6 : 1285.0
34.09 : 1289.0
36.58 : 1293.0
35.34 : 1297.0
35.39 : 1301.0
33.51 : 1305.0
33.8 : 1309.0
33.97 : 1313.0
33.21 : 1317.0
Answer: 2.8 mm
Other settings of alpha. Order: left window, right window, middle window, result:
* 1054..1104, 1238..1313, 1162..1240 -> 5.3 mm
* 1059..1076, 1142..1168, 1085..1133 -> -1.9 mm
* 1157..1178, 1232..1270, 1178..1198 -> 1.6 mm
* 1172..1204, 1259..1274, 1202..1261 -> 2.1 mm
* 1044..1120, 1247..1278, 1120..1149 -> 0.6 mm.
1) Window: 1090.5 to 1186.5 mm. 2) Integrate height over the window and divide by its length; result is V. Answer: 36.8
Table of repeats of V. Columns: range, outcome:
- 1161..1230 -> 33.5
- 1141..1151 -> 35.7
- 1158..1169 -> 36.2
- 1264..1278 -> 37.2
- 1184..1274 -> 34.3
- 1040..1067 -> 35.9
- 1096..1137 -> 37.9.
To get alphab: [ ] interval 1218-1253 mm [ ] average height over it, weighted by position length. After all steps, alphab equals 35.3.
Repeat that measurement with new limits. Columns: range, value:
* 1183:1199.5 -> 33.1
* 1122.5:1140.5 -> 36.6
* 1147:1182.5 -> 36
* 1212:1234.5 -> 34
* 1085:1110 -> 37.9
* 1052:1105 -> 36.9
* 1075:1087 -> 35.9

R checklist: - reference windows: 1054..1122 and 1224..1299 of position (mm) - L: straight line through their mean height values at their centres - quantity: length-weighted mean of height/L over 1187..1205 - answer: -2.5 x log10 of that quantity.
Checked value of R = 0.161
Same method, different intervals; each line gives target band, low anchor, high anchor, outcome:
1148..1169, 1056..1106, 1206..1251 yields -0.03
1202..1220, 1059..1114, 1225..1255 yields 0.17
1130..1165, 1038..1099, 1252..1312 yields 0.00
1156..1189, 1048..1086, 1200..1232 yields -0.07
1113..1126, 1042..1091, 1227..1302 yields -0.06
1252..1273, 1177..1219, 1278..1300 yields -0.07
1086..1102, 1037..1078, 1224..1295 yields -0.04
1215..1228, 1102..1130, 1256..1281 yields 0.11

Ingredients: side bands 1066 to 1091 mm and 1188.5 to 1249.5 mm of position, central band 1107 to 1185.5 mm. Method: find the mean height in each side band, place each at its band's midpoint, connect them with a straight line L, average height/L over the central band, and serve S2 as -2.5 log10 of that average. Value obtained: -0.05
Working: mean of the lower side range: 36.3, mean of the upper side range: 33.2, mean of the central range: 36.5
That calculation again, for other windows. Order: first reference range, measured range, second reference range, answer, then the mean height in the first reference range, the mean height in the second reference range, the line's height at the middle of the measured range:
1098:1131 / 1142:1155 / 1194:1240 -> 0.016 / 38.2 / 32.7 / 36.4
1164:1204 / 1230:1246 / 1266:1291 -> -0.007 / 34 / 36.2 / 35.2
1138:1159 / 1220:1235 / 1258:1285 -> 0.036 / 36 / 36.8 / 36.5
